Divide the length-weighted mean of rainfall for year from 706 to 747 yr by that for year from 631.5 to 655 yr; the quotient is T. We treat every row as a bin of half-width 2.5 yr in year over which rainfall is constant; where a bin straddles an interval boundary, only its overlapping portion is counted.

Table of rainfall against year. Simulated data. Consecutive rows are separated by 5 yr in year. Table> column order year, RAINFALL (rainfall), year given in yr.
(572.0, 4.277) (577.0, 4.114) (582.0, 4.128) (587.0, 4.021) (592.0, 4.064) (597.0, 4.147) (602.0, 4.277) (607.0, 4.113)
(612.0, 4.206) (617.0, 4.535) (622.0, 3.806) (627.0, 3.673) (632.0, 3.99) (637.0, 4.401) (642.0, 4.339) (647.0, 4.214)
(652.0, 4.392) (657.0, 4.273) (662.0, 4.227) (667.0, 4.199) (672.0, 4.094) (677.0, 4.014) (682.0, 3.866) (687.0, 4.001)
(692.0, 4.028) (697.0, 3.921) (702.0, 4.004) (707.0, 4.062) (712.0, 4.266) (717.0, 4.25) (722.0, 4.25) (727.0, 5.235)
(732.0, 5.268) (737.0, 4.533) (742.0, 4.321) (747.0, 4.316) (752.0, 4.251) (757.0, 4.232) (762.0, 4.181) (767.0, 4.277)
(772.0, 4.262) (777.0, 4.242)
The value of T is 1.06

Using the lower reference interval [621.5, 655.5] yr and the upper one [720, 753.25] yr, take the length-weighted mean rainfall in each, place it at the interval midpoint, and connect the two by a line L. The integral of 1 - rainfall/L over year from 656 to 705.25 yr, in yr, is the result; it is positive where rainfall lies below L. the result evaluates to 3.22 yr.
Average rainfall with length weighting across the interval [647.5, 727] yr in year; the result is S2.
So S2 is 4.16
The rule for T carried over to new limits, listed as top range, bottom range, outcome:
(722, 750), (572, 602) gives 1.14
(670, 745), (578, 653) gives 1.03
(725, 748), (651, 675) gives 1.13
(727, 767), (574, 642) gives 1.09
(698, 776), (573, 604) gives 1.06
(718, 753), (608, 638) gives 1.12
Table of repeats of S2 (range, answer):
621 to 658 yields 4.14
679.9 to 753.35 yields 4.31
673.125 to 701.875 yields 3.98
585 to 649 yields 4.14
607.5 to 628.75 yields 4.07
